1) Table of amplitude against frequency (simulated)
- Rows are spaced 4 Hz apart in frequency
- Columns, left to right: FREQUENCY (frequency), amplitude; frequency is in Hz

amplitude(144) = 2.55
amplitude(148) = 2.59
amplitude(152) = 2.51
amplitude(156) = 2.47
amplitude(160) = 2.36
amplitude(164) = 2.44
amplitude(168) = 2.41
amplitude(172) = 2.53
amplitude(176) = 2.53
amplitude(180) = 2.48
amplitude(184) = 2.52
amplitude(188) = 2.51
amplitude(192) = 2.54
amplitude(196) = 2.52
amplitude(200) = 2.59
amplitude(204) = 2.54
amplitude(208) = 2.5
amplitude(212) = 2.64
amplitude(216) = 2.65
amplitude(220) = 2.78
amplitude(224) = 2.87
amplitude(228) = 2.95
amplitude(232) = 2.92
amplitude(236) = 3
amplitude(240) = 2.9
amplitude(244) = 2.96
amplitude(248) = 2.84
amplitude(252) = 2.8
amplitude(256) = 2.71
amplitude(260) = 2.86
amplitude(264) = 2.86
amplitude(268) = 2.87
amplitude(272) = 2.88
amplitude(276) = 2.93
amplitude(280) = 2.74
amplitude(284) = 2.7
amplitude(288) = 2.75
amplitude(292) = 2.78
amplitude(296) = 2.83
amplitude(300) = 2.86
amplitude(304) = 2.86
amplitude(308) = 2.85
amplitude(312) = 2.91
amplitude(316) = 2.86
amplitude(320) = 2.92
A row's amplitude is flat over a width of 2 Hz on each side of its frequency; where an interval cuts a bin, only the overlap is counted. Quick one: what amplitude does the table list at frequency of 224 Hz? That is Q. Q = 2.87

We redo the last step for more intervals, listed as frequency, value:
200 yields 2.59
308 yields 2.85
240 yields 2.9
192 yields 2.54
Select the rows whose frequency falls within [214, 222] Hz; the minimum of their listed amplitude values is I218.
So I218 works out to 2.65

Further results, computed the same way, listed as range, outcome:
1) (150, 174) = 2.36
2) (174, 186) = 2.48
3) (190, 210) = 2.5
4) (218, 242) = 2.78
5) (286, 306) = 2.75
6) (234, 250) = 2.84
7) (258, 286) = 2.7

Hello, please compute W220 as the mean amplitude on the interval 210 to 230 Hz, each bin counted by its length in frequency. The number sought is 2.78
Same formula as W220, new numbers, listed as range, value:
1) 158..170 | 2.4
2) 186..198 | 2.52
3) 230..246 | 2.94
